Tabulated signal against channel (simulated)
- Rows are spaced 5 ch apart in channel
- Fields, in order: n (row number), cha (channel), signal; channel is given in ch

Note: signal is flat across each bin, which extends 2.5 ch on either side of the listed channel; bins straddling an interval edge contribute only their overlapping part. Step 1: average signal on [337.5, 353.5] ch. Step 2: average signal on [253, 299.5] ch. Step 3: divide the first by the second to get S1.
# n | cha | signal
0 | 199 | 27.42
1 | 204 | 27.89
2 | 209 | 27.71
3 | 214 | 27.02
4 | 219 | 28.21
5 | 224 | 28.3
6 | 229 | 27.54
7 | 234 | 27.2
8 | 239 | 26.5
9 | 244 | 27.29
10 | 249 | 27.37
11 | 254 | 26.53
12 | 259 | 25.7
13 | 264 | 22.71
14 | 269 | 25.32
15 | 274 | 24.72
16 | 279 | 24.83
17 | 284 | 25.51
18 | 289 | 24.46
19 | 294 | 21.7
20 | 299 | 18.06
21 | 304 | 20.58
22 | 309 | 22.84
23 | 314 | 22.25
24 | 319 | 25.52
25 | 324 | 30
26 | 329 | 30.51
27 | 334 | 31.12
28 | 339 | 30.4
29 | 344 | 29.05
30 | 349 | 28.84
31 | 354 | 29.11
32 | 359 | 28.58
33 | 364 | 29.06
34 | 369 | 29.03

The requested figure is 1.2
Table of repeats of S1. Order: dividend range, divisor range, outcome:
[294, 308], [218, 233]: 0.72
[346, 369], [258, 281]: 1.18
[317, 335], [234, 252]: 1.08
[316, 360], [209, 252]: 1.06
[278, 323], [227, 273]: 0.88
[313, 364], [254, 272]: 1.16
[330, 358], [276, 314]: 1.31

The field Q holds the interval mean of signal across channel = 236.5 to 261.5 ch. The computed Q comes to 26.7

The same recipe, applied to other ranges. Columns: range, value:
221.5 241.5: 27.4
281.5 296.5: 23.9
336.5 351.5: 29.4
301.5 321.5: 22.8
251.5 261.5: 26.1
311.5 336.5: 27.9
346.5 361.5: 28.8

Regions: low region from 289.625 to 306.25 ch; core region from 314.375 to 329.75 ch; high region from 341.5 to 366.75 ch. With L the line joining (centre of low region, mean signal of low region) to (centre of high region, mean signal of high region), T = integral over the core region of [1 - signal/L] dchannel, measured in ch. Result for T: -2.1 ch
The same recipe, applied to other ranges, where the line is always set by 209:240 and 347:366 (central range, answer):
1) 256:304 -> 7.8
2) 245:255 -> 0.3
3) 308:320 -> 2.1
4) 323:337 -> -1.0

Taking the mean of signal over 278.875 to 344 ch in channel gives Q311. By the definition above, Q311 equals 25.4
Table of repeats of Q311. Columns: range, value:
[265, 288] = 24.9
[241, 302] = 24.5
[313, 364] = 28.7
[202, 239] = 27.6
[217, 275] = 26.5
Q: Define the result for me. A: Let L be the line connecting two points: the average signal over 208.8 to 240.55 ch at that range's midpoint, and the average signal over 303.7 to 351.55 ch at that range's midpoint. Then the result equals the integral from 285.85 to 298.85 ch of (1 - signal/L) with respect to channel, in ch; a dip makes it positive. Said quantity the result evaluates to 2.4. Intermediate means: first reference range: 27.5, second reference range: 27.4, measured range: 22.3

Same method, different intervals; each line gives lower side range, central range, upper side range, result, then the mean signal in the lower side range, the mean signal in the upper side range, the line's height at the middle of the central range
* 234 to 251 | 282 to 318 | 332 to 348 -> 8.14 ch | 27.1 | 30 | 28.8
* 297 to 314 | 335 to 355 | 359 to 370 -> -2.51 ch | 20.8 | 28.9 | 26.3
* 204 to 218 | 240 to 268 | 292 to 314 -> -1.65 ch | 27.5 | 20.9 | 24.5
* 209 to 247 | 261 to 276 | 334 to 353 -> 2.09 ch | 27.5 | 29.6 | 28.2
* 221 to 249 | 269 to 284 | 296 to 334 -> 0.57 ch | 27.4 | 24.7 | 26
